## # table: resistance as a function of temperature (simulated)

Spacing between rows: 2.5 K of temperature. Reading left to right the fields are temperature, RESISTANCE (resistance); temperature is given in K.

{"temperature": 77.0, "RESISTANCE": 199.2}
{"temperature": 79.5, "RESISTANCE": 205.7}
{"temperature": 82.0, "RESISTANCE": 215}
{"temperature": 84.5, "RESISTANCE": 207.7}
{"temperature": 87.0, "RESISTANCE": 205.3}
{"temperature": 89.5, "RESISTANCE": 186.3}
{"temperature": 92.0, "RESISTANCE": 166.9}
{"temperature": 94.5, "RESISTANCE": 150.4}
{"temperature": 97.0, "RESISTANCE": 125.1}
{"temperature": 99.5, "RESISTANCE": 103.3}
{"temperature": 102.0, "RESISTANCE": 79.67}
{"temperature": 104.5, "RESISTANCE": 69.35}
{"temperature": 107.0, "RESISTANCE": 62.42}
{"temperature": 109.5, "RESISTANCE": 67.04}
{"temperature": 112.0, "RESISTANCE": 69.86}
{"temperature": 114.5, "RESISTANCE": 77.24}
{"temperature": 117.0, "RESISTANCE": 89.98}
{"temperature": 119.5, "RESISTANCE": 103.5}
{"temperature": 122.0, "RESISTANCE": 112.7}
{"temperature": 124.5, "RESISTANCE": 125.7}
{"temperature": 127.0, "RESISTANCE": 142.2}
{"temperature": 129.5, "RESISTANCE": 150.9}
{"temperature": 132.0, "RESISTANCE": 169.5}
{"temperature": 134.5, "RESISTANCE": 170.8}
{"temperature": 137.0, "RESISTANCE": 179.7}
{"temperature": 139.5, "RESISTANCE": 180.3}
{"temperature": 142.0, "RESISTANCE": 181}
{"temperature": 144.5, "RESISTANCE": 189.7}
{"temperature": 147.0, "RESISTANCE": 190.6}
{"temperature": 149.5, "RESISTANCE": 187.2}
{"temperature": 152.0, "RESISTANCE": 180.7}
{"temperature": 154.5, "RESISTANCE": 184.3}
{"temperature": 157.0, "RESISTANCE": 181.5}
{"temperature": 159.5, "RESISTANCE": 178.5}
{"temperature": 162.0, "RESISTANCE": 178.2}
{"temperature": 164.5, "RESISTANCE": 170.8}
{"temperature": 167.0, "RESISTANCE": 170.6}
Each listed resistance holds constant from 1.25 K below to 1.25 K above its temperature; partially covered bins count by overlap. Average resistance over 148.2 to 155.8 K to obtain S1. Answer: 184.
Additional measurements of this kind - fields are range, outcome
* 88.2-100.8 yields 146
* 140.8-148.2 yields 187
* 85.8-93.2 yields 186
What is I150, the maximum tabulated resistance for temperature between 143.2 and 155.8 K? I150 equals 190.6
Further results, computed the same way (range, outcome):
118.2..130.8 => 150.9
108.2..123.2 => 112.7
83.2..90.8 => 207.7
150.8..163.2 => 184.3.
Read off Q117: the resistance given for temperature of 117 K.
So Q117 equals 89.98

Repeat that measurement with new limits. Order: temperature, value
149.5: 187.2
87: 205.3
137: 179.7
